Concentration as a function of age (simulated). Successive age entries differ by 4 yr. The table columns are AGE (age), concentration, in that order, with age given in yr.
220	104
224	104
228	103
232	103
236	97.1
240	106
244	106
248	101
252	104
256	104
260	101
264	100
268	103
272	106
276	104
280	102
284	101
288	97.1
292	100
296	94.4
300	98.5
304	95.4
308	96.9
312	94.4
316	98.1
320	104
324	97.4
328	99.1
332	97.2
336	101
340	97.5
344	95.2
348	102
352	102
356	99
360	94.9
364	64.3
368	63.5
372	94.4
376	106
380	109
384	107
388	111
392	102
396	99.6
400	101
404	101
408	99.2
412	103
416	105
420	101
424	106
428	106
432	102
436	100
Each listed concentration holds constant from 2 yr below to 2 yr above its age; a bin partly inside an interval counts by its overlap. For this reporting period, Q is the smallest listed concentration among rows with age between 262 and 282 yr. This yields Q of 100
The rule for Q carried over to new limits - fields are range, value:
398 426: 99.2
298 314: 94.4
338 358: 95.2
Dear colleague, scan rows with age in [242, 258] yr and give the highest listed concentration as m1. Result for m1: 106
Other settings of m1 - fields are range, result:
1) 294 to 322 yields 104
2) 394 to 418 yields 105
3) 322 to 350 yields 102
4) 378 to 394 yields 111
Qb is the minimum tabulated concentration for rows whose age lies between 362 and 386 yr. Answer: 63.5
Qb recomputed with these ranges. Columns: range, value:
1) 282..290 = 97.1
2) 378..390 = 107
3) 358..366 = 64.3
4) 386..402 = 99.6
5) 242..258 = 101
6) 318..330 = 97.4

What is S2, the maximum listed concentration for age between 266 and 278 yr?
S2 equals 106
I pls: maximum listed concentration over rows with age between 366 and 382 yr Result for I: 109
